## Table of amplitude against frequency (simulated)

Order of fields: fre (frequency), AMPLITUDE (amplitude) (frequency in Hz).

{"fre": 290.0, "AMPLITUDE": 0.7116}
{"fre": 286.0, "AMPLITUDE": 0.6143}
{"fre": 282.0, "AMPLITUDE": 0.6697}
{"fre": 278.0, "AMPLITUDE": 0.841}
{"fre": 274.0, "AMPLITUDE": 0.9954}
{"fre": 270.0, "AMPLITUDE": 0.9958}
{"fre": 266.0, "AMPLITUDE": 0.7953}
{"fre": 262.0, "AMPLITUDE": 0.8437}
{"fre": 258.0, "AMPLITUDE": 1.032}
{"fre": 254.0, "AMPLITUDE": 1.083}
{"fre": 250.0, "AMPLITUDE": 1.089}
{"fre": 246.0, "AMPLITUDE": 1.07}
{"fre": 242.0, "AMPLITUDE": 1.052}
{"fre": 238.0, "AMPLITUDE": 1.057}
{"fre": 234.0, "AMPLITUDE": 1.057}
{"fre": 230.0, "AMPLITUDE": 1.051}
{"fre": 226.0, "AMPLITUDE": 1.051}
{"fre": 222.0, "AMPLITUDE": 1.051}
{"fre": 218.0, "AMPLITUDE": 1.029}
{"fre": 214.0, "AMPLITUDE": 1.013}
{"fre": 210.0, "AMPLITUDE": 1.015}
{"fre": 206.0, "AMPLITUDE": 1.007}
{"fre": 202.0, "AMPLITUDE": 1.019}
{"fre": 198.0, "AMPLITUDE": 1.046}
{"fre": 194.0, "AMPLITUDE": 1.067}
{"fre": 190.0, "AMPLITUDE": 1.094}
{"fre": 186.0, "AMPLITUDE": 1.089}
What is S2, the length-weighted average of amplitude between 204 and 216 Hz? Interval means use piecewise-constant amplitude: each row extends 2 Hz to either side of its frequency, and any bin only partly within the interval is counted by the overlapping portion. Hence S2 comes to 1.01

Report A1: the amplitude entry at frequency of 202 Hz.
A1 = 1.019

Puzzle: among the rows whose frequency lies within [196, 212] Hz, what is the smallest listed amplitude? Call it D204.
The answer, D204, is 1.007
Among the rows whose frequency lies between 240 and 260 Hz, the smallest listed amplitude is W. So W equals 1.032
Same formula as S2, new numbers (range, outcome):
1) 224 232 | 1.05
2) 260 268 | 0.82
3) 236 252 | 1.07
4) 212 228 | 1.04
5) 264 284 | 0.859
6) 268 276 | 0.996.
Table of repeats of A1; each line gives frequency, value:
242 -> 1.052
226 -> 1.051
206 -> 1.007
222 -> 1.051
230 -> 1.051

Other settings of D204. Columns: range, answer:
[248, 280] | 0.7953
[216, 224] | 1.029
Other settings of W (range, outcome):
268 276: 0.9954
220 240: 1.051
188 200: 1.046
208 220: 1.013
